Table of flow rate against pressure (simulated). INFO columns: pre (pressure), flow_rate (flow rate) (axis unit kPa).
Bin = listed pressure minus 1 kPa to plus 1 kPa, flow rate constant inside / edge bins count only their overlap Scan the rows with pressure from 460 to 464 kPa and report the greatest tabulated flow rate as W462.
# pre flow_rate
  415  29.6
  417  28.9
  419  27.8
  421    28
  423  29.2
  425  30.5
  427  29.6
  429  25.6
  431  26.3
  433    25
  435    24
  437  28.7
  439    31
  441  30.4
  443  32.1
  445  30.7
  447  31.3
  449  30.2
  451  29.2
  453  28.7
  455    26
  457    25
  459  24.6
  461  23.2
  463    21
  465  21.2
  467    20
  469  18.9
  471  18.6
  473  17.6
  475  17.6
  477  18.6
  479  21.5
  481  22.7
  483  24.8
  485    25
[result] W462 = 23.2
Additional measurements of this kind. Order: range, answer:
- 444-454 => 31.3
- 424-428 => 30.5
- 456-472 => 25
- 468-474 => 18.9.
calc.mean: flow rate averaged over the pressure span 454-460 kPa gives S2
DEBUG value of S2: 25.2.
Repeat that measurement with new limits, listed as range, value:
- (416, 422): 28.2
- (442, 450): 31.1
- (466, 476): 18.5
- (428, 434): 25.6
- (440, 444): 31.2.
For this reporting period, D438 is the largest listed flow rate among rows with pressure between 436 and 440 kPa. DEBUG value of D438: 31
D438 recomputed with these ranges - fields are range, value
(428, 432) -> 26.3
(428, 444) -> 32.1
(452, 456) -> 28.7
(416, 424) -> 29.2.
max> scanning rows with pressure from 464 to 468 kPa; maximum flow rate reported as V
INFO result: 21.2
